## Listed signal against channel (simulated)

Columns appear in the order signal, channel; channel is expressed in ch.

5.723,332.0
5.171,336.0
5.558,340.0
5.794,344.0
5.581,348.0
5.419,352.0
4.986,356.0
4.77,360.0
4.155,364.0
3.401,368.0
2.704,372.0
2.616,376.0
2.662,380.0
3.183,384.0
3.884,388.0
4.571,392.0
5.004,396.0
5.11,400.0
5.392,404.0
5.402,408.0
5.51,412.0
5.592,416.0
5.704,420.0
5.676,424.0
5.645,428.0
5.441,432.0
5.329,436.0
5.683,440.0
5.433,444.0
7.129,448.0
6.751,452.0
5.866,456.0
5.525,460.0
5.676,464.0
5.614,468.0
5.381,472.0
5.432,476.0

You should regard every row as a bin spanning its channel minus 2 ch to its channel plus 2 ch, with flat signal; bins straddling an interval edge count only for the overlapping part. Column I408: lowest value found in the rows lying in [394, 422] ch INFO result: 5.004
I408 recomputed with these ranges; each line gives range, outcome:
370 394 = 2.616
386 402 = 3.884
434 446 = 5.329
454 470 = 5.525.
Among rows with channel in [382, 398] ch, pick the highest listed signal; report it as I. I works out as 5.004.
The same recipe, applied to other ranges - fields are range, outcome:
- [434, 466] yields 7.129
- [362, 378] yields 4.155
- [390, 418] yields 5.592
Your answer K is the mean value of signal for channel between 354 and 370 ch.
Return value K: 4.33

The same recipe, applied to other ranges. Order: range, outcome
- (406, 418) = 5.5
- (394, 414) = 5.28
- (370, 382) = 2.66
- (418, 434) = 5.62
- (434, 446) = 5.48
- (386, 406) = 4.79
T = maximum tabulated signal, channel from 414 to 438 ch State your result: 5.704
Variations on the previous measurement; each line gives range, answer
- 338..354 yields 5.794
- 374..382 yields 2.662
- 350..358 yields 5.419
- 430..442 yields 5.683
